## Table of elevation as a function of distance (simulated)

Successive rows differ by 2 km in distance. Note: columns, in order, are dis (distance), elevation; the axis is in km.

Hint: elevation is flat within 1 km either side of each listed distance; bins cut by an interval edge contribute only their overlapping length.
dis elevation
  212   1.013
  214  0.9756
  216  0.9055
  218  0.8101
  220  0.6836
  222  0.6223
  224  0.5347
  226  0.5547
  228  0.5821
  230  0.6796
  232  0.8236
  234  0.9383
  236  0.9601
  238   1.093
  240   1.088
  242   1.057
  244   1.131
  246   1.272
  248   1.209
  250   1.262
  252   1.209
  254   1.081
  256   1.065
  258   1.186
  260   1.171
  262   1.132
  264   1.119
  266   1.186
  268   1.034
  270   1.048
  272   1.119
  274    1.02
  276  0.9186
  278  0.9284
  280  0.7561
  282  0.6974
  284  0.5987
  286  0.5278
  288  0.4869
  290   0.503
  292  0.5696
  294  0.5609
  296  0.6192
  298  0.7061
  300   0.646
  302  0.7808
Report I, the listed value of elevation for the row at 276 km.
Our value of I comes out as 0.9186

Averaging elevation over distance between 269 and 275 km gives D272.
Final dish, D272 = 1.06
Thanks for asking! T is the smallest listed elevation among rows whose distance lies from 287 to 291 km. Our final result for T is 0.4869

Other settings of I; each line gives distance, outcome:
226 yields 0.5547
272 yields 1.119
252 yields 1.209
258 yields 1.186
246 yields 1.272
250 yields 1.262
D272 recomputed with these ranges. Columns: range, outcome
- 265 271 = 1.09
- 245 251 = 1.25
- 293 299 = 0.629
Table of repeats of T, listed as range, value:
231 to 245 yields 0.8236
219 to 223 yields 0.6223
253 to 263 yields 1.065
